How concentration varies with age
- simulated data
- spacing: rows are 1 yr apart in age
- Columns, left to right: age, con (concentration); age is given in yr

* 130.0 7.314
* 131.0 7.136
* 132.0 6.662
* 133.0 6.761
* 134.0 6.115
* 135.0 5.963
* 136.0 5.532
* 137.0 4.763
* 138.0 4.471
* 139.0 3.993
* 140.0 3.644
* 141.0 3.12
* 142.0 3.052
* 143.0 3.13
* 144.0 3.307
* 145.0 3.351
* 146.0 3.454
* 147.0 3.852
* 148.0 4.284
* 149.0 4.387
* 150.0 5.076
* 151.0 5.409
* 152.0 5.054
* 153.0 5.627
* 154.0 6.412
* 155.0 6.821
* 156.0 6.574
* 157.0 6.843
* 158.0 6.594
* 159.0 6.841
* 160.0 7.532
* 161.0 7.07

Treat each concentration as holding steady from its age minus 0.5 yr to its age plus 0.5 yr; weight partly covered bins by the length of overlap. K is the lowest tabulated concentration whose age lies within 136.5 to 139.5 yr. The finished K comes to 3.993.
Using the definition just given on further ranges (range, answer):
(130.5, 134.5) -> 6.115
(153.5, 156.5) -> 6.412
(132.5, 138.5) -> 4.471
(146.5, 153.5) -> 3.852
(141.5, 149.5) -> 3.052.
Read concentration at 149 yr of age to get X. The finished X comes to 4.387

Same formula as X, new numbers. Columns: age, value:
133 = 6.761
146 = 3.454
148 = 4.284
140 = 3.644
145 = 3.351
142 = 3.052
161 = 7.07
